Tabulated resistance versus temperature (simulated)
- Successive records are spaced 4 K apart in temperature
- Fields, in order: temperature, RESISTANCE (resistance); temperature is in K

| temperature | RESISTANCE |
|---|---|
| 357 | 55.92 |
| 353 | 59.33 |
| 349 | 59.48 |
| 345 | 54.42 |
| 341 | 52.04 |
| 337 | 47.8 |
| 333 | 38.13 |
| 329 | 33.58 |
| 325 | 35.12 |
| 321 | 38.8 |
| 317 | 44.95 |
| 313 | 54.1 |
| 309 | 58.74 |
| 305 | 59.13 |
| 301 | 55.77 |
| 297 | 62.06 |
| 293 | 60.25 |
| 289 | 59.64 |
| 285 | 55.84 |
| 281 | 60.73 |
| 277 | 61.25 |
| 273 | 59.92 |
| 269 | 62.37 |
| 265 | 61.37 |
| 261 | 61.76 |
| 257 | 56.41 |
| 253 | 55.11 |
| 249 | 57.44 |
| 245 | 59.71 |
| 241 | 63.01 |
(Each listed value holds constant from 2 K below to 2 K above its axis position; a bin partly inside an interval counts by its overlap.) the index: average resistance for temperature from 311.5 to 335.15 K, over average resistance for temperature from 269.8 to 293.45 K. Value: 0.7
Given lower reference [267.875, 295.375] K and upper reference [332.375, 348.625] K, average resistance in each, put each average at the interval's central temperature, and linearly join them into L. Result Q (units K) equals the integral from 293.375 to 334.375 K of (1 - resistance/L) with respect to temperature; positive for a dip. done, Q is 4.64 K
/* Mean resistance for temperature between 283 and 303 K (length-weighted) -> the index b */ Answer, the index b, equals 58.7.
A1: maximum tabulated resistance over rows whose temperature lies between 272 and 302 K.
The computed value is 62.06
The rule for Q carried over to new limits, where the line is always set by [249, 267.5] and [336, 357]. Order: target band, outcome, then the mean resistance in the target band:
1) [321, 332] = 4.0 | 35.5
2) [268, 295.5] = -1.1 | 60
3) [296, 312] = -0.5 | 58.4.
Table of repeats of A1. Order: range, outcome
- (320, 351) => 59.48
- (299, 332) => 59.13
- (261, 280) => 62.37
